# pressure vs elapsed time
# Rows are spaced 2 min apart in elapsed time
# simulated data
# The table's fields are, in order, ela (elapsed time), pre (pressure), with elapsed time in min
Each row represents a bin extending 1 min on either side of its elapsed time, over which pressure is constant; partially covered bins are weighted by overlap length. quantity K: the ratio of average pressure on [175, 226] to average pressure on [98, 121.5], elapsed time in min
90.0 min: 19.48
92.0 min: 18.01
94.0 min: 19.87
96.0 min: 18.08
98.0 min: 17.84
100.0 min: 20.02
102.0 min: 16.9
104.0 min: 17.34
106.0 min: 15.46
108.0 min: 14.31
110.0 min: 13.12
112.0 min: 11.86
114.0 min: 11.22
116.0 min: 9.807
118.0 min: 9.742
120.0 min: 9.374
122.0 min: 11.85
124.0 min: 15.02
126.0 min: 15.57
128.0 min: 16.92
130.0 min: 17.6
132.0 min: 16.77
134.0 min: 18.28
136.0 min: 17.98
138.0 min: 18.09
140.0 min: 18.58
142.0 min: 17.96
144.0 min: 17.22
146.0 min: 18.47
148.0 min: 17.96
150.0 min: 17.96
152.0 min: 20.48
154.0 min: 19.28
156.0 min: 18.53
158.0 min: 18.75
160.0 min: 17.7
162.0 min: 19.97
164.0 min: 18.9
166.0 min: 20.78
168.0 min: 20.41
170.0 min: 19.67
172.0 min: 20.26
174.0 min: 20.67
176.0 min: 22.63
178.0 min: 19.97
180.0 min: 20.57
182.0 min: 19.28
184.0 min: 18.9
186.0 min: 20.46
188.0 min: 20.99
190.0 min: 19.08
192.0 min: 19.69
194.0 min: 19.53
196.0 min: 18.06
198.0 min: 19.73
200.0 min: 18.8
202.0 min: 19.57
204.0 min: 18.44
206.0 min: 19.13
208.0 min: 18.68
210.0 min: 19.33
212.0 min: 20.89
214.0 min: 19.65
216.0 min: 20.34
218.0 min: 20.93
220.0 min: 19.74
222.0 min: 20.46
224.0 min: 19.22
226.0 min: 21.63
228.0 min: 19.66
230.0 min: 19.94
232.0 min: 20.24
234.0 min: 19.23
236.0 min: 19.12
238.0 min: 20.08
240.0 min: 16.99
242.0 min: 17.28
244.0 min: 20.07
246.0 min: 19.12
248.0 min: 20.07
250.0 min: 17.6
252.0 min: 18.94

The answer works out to 1.4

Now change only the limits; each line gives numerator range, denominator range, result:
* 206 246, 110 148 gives 1.30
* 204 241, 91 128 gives 1.33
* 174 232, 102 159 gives 1.25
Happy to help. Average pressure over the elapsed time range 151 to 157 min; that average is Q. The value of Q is 19.4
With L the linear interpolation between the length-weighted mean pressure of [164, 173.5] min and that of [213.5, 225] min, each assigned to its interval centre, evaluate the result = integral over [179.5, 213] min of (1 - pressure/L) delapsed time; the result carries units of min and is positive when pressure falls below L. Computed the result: 1.1 min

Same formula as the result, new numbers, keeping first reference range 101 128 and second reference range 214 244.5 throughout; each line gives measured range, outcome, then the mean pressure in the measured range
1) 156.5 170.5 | -2.95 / 19.4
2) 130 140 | -2.33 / 17.8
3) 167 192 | -4.91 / 20.2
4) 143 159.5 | -3.43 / 18.6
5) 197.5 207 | -0.49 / 19.1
